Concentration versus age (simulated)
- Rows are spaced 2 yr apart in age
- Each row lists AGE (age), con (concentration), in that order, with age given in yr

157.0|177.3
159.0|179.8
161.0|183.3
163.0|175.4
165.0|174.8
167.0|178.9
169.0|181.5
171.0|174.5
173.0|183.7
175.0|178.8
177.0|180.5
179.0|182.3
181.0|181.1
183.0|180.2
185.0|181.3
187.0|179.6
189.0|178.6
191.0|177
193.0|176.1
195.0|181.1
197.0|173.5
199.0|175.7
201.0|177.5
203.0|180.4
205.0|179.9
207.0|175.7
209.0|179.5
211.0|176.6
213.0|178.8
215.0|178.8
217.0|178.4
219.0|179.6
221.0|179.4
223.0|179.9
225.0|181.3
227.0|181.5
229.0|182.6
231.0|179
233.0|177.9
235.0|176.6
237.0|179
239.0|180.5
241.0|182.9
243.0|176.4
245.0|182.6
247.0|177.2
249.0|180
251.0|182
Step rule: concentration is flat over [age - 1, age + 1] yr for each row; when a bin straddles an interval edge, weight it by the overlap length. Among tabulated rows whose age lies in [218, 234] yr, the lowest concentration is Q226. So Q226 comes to 177.9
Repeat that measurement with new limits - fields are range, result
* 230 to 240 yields 176.6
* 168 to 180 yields 174.5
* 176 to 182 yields 180.5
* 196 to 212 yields 173.5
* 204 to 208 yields 175.7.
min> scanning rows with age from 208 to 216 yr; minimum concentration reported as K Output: 176.6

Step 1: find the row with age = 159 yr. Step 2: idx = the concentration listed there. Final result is 179.8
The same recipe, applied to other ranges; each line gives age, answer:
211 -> 176.6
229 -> 182.6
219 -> 179.6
